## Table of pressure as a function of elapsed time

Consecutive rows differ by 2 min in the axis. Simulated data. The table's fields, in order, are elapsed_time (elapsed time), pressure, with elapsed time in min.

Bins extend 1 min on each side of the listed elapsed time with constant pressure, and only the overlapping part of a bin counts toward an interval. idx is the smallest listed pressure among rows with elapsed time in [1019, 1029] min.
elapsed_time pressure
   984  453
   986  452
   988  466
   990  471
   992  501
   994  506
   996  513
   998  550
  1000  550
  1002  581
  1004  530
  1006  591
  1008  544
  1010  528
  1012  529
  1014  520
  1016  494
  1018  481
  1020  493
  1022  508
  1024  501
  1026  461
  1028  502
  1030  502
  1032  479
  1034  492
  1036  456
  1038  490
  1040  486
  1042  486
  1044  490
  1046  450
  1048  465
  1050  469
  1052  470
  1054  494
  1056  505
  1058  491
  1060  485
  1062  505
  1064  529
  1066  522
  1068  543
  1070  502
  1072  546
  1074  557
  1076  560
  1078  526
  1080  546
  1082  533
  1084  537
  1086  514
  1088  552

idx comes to 461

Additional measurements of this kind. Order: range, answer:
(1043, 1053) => 450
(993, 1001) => 506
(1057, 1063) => 485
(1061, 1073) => 502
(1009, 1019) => 481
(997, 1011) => 528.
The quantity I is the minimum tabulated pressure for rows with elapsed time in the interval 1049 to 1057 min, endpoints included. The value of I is 469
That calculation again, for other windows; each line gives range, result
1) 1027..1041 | 456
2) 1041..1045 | 486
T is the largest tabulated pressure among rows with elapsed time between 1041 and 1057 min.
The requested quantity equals 505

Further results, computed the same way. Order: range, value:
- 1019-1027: 508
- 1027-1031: 502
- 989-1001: 550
